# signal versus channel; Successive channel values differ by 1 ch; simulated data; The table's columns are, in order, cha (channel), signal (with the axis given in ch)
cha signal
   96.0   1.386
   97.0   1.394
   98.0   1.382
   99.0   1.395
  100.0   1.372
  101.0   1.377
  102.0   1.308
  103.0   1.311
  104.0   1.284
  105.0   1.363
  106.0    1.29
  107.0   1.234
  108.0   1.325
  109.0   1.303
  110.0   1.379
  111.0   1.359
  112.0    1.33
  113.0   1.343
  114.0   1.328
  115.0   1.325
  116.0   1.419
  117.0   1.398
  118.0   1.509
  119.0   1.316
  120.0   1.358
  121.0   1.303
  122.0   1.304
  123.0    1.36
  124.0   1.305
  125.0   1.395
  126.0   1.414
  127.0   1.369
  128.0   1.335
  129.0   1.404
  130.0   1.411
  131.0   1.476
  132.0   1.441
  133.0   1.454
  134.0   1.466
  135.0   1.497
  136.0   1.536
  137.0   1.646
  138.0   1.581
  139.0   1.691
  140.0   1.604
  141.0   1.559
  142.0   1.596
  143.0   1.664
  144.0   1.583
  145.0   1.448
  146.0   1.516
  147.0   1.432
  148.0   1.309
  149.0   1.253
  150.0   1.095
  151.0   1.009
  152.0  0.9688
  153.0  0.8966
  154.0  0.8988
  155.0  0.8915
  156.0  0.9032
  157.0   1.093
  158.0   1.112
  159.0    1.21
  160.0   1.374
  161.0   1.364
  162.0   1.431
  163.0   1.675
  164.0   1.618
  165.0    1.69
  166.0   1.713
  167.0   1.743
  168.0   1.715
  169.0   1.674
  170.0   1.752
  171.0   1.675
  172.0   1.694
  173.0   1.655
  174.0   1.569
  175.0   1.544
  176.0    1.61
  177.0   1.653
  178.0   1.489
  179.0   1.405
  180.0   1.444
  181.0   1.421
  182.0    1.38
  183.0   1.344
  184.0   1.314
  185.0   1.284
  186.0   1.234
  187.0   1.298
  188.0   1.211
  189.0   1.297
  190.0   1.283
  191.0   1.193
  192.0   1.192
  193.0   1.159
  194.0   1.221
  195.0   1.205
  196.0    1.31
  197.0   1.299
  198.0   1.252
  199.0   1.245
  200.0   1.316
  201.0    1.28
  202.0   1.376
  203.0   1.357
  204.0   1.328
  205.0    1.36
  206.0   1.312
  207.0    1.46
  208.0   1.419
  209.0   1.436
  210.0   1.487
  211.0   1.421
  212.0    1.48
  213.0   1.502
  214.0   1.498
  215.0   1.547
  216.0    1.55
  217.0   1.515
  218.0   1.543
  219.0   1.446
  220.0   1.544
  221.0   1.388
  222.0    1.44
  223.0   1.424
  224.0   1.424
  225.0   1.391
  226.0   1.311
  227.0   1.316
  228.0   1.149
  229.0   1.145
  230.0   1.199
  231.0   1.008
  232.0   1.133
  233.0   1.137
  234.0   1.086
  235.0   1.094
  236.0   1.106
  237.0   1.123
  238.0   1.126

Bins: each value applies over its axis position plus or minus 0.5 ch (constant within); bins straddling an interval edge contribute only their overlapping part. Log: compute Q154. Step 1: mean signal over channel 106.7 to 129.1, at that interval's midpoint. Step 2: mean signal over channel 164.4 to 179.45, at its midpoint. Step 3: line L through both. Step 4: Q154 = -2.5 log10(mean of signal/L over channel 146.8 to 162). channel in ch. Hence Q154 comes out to 0.35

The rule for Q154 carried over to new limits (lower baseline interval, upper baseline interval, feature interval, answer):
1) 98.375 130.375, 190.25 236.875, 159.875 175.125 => -0.21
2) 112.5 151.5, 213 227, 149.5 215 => 0.06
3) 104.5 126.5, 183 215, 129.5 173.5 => -0.07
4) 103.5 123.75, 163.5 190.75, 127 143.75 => -0.09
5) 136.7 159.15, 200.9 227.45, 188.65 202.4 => 0.11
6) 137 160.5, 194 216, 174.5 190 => -0.04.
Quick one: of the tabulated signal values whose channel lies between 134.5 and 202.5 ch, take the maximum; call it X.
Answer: 1.752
